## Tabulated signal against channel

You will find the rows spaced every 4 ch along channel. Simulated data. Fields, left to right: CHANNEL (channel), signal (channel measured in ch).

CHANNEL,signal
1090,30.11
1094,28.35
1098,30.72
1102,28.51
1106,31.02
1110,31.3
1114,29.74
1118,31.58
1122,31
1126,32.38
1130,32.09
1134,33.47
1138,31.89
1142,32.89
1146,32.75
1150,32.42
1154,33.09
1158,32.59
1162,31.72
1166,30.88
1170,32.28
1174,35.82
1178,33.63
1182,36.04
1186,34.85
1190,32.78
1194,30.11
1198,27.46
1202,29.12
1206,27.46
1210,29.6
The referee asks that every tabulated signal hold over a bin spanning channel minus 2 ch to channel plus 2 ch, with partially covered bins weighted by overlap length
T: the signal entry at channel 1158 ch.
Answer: 32.59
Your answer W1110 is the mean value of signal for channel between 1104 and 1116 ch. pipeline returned 30.7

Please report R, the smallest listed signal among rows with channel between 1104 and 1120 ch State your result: 29.74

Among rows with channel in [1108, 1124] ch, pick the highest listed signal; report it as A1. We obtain 31.58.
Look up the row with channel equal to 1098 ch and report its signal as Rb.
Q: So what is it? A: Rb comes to 30.72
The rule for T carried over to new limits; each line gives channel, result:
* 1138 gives 31.89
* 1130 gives 32.09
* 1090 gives 30.11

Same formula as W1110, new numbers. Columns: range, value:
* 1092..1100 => 29.5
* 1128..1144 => 32.6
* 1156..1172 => 31.9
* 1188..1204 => 29.9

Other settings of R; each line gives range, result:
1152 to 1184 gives 30.88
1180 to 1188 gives 34.85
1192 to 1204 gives 27.46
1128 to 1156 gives 31.89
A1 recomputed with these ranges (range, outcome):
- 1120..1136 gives 33.47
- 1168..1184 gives 36.04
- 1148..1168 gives 33.09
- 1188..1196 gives 32.78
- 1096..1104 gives 30.72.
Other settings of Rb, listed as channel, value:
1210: 29.6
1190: 32.78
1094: 28.35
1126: 32.38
